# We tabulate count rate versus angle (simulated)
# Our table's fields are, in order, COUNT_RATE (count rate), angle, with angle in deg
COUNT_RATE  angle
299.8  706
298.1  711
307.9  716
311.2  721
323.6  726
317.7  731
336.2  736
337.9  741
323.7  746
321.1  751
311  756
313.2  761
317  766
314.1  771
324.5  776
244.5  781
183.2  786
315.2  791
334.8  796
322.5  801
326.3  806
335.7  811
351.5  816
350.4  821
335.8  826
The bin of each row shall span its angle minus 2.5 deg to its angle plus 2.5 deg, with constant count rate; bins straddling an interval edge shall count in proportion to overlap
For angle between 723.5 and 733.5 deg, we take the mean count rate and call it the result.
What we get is 321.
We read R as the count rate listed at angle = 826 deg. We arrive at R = 335.8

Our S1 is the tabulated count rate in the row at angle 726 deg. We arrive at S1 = 323.6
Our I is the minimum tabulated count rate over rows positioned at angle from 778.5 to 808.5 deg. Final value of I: 183.2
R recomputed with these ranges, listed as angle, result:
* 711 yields 298.1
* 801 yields 322.5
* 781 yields 244.5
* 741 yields 337.9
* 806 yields 326.3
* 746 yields 323.7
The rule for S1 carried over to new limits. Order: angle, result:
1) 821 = 350.4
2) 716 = 307.9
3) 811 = 335.7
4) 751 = 321.1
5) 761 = 313.2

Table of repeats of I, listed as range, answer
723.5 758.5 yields 311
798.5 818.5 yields 322.5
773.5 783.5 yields 244.5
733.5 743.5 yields 336.2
